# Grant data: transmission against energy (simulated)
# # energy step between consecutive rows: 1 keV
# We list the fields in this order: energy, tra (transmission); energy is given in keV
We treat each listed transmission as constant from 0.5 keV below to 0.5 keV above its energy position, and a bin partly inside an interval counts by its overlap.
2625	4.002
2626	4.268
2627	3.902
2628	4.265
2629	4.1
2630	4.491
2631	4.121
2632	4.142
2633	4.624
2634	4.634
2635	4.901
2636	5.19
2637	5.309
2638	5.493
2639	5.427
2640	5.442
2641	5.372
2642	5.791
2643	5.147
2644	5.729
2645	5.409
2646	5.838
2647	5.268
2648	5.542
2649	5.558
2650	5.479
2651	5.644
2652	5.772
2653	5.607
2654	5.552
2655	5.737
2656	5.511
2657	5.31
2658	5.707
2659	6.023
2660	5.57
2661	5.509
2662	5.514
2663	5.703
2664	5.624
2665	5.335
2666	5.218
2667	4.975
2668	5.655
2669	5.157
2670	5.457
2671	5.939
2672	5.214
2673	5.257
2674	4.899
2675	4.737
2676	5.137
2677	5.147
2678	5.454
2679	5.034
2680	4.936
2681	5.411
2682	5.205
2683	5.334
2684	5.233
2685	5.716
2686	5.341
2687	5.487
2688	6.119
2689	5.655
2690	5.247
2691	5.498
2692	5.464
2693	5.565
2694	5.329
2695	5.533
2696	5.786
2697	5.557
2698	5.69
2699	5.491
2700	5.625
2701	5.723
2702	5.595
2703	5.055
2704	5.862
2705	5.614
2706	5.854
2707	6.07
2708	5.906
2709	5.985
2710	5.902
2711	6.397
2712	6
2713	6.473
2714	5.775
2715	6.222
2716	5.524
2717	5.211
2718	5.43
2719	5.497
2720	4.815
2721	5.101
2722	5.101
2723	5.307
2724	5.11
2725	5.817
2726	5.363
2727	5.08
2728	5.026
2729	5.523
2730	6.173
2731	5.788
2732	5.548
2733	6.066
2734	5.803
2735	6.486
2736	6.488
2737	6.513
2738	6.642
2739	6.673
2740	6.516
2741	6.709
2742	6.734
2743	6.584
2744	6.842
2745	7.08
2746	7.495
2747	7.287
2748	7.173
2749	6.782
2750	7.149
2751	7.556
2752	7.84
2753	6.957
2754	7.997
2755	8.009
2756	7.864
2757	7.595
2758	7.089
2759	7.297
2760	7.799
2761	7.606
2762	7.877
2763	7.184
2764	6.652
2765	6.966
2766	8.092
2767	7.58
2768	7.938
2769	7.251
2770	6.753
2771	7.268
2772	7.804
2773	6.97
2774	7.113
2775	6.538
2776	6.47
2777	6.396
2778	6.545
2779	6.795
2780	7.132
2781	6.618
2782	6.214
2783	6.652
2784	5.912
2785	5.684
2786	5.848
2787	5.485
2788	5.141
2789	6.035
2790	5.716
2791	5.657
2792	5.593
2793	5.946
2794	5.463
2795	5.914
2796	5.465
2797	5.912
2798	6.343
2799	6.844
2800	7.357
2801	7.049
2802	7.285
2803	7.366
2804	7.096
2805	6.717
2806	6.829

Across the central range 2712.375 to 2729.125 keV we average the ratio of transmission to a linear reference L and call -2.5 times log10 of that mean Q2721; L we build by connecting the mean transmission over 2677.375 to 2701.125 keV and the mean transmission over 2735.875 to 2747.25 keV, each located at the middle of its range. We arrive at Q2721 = 0.15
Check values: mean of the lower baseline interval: 5.47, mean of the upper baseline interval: 6.8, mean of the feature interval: 5.44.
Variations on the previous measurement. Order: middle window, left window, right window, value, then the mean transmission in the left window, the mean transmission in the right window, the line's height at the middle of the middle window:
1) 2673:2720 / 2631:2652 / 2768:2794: 0.03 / 5.28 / 6.39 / 5.72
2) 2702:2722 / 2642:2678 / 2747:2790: 0.09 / 5.46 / 6.98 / 6.19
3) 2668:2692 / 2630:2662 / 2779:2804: 0.04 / 5.36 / 6.22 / 5.56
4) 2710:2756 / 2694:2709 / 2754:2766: 0.07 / 5.67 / 7.5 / 6.65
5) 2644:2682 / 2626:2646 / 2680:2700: -0.05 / 4.93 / 5.5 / 5.21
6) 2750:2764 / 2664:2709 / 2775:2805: -0.24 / 5.45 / 6.29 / 6.02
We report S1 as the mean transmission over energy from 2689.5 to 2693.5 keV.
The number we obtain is 5.44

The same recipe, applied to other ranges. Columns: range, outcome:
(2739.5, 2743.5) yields 6.64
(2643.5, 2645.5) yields 5.57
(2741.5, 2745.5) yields 6.81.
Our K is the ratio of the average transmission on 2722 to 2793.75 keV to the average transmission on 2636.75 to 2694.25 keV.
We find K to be 1.22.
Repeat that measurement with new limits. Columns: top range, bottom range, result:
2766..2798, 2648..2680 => 1.18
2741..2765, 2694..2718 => 1.27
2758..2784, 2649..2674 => 1.28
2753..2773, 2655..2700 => 1.38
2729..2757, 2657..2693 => 1.27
